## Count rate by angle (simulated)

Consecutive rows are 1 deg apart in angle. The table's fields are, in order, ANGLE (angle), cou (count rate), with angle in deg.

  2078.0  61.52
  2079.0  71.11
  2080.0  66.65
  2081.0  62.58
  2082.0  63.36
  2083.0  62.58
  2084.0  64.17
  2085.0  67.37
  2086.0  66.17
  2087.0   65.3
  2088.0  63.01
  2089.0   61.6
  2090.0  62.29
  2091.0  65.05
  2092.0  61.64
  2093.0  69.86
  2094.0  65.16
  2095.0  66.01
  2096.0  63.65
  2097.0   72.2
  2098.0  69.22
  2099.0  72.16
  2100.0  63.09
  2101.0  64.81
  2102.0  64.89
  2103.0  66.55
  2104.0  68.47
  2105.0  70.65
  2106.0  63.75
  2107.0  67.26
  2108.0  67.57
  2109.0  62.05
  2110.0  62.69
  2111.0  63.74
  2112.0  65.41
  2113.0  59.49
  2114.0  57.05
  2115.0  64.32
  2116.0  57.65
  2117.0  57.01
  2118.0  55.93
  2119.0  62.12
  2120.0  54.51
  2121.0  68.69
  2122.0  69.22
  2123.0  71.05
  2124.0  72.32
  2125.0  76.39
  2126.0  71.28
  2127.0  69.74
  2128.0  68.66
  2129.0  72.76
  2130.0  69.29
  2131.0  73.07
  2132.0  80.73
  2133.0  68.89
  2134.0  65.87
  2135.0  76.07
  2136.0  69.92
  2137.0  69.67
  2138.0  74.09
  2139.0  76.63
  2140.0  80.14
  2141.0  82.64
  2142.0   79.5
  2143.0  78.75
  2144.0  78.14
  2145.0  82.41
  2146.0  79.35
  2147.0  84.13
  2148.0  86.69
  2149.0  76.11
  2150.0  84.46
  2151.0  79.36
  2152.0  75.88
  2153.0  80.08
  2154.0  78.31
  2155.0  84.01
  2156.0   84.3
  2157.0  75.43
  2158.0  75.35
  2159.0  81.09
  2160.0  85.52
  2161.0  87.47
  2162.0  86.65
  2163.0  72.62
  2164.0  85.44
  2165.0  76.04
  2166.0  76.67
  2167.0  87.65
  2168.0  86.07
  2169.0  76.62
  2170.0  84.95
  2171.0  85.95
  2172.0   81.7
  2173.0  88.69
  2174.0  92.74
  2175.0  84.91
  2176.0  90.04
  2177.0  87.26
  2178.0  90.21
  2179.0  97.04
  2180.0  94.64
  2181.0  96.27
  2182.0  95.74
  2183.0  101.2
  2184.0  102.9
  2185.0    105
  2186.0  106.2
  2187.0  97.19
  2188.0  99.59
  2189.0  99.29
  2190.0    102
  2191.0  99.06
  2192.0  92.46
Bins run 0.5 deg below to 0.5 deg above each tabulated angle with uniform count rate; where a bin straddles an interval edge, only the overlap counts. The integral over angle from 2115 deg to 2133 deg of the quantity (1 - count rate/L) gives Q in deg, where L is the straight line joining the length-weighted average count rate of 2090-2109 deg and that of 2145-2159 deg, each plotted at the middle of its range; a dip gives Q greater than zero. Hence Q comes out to 1.3 deg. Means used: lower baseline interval 66.5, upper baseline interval 80.4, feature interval 67.6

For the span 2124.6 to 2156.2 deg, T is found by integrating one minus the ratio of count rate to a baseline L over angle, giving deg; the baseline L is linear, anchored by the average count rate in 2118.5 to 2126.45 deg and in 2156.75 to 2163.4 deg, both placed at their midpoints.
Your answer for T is -1.0 deg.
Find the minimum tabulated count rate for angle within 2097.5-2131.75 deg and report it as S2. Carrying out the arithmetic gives 54.51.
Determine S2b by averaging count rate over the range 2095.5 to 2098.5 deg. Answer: 68.4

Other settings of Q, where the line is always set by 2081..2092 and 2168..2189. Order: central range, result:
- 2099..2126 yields 2.7 deg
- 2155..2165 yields 0.7 deg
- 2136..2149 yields 0.4 deg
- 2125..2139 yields 1.1 deg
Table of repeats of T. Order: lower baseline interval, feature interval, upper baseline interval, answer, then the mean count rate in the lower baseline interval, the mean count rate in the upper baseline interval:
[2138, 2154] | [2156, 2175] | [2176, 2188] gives 1.4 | 80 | 97.4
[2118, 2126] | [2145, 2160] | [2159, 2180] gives -0.3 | 67.2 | 85.3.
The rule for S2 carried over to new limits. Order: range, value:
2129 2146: 65.87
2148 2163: 72.62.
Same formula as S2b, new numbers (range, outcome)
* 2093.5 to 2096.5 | 64.9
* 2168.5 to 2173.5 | 83.6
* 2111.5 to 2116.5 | 60.8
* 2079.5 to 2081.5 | 64.6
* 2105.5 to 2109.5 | 65.2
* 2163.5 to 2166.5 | 79.4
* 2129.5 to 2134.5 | 71.6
